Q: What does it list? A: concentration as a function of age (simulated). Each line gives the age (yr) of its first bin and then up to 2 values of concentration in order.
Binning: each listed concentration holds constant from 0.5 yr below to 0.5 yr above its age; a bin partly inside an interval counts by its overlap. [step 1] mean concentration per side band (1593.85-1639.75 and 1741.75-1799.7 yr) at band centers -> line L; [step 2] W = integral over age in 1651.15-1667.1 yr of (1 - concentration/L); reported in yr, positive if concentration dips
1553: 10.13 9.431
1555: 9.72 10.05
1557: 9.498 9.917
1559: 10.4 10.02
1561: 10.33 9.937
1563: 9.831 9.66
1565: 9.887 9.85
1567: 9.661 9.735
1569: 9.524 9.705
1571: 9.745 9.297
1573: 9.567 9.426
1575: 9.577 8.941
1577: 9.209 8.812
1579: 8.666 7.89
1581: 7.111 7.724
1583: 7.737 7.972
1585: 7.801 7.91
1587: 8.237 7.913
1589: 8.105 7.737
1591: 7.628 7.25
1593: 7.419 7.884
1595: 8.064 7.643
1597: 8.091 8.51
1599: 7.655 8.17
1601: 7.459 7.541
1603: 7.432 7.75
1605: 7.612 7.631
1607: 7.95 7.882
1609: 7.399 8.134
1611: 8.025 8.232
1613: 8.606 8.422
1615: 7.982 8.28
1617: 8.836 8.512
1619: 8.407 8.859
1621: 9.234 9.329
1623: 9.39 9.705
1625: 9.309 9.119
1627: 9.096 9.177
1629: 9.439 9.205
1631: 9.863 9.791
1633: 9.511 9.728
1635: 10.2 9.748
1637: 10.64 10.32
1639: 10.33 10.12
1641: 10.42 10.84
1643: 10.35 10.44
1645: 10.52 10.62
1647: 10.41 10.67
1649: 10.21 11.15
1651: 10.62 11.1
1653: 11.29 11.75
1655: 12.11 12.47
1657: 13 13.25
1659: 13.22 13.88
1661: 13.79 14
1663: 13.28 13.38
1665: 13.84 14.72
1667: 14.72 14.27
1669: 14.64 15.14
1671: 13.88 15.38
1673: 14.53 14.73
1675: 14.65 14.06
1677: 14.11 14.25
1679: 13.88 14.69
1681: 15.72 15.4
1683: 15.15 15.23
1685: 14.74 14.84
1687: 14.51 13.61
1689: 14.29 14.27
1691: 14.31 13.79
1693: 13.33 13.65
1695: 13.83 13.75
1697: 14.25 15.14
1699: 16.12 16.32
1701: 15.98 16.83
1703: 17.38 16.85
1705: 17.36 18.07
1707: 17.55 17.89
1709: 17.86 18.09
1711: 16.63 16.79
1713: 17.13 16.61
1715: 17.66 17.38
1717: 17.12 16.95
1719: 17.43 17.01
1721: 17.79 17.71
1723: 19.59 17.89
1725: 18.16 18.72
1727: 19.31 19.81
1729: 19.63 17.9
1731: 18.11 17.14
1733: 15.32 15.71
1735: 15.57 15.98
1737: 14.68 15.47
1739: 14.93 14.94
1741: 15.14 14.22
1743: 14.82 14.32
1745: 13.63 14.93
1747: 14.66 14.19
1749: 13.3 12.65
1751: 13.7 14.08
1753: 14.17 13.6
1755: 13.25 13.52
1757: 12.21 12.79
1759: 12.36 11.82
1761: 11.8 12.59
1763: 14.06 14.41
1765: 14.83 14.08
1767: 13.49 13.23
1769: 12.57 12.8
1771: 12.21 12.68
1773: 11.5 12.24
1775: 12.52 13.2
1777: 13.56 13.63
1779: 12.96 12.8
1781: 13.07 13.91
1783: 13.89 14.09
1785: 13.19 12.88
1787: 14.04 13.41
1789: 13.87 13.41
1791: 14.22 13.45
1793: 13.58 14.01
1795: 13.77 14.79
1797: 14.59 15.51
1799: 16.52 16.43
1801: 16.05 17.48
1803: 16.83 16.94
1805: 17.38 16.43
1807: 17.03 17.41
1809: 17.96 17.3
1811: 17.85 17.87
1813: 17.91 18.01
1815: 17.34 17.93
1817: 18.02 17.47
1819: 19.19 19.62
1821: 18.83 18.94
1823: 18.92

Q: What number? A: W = -4.7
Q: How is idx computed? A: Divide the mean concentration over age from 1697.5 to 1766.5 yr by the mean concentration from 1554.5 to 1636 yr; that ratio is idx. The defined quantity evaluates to 1.8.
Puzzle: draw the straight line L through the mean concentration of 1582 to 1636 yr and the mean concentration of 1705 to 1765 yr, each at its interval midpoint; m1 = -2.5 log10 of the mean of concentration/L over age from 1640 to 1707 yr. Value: -0.13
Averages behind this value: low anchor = 8.4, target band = 13.8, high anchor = 15.8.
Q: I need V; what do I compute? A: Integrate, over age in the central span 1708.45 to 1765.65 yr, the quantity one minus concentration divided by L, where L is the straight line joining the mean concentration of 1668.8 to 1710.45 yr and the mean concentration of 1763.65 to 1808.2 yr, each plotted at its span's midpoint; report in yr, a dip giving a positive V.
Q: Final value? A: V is -3.46 yr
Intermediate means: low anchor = 15.2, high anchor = 14.2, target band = 15.6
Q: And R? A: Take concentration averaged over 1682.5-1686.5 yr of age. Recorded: 15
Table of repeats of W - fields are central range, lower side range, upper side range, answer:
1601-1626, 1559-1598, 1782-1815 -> 3.8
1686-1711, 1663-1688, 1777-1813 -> -1.6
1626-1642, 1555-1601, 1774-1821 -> 1.0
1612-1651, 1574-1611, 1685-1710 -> 4.1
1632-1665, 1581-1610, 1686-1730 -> 1.7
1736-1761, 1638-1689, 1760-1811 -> 0.1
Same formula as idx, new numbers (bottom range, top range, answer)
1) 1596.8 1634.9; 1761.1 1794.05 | 1.55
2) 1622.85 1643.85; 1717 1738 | 1.77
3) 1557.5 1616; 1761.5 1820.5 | 1.76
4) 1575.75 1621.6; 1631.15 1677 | 1.51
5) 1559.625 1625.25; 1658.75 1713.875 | 1.77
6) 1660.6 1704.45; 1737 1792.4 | 0.92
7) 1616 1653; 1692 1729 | 1.72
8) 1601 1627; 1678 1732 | 1.96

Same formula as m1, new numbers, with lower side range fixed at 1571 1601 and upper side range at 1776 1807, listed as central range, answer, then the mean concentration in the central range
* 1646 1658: -0.113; 11.4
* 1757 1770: 0.048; 13.1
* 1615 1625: 0.042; 8.92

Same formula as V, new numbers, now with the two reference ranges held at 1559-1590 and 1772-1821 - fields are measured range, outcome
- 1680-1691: -2.3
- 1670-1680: -2.2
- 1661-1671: -2.2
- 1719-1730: -4.3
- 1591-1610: 3.9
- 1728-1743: -2.8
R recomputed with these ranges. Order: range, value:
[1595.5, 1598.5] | 8.08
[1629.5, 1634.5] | 9.62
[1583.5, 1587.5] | 7.98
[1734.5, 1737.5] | 15.4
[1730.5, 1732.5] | 17.6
